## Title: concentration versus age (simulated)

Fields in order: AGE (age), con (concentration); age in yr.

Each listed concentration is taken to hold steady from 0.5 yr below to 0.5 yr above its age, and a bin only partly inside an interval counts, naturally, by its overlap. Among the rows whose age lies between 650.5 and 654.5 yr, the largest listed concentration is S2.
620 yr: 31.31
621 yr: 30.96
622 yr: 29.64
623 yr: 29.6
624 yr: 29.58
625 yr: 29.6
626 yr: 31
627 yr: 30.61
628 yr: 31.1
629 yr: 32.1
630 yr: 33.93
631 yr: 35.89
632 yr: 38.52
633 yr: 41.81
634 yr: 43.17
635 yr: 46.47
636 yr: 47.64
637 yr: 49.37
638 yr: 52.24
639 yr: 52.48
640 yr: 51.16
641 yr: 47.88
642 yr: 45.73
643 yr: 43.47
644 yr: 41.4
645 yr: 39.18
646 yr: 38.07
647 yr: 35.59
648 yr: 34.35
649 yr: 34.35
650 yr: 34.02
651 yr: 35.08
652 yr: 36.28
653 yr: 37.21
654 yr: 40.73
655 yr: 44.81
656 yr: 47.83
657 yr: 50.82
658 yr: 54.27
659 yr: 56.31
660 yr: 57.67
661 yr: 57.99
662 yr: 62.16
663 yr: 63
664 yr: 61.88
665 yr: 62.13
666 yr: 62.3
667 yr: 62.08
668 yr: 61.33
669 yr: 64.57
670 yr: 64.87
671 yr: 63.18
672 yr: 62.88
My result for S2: 40.73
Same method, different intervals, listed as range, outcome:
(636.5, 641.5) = 52.48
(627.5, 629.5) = 32.1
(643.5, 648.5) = 41.4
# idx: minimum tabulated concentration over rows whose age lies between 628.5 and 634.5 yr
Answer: 32.1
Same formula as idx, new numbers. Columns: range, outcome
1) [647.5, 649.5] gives 34.35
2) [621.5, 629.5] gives 29.58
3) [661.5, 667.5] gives 61.88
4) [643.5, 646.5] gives 38.07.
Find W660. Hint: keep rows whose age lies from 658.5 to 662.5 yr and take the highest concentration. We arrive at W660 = 62.16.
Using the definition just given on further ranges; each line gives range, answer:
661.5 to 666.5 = 63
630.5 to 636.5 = 47.64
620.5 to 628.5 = 31.1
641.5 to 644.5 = 45.73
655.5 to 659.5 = 56.31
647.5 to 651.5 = 35.08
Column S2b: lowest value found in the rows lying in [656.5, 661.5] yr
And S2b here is 50.82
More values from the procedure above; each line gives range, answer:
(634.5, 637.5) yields 46.47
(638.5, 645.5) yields 39.18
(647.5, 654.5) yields 34.02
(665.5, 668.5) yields 61.33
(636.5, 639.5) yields 49.37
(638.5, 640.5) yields 51.16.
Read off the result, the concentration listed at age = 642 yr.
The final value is 45.73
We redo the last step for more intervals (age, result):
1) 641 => 47.88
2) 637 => 49.37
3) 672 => 62.88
